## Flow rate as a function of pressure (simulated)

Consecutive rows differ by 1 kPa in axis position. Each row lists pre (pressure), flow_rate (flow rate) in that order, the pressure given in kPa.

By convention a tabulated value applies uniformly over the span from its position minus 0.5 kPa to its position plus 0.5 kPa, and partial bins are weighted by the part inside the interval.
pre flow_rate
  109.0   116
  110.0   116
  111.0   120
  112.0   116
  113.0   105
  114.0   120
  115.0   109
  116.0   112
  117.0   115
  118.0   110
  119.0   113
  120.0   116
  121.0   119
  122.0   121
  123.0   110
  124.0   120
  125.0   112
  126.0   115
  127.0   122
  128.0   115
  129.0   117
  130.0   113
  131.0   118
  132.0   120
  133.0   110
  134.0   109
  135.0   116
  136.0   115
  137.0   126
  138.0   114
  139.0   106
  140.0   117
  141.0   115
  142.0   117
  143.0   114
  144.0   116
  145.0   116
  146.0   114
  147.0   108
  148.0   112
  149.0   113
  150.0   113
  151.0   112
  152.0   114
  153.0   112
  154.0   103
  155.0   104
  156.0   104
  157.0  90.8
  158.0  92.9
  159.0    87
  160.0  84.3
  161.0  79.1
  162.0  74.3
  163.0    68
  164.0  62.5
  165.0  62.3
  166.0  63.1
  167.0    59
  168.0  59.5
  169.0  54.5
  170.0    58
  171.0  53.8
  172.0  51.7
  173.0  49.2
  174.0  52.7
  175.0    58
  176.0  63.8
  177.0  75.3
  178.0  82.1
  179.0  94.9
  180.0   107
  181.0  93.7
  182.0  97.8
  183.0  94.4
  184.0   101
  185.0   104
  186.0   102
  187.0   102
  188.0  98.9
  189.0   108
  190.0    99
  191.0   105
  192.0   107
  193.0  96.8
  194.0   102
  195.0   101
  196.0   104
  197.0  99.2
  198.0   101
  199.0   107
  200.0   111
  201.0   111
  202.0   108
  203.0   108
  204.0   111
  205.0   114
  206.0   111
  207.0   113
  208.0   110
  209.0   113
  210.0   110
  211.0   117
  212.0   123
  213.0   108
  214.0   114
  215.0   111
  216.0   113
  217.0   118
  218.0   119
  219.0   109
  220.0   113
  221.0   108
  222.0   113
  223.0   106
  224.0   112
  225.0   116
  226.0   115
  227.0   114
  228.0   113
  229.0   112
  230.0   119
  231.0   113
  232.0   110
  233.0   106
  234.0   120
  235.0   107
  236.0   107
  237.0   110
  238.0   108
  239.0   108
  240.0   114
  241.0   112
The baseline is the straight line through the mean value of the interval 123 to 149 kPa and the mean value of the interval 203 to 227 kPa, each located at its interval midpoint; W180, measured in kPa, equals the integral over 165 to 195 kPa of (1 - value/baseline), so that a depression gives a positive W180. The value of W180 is 8.23 kPa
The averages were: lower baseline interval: 115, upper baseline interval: 113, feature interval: 82.5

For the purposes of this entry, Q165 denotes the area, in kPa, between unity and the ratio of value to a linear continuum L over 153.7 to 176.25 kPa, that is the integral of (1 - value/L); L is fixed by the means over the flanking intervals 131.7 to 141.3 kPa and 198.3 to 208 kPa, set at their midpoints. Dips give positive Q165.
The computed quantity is 8.38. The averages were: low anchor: 115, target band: 70.9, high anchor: 110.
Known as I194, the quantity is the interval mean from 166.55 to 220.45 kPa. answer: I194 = 96.5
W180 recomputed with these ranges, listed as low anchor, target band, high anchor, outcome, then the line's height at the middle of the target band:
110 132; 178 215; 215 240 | 2.4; 113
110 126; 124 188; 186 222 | 9.4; 112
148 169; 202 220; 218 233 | -1.0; 107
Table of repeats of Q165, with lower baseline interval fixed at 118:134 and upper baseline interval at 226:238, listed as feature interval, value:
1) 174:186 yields 2.77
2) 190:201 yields 0.94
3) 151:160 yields 1.10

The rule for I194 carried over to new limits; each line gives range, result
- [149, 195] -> 86.2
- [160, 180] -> 65.9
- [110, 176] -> 99.8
